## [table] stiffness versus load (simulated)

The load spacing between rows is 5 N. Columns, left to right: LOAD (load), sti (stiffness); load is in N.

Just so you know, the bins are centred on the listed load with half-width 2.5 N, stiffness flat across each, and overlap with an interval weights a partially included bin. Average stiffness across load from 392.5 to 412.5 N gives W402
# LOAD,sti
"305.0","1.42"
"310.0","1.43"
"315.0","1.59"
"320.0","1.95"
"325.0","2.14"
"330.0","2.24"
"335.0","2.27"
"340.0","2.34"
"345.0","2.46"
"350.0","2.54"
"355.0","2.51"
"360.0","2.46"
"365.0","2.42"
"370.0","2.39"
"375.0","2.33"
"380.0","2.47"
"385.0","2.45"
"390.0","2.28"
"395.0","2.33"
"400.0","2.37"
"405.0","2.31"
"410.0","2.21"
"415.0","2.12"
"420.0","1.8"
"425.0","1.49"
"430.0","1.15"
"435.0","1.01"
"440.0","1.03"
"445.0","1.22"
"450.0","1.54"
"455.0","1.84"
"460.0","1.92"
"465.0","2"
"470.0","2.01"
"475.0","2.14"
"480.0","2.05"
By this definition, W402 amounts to 2.31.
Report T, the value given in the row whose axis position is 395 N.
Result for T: 2.33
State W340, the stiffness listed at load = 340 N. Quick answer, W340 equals 2.34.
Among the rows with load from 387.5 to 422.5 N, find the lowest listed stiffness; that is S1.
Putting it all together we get 1.8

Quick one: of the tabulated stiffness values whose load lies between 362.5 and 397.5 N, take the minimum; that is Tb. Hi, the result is 2.28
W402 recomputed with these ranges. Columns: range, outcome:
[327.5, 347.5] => 2.33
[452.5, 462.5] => 1.88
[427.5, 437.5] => 1.08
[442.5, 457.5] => 1.53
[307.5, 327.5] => 1.78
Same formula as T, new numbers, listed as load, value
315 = 1.59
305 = 1.42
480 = 2.05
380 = 2.47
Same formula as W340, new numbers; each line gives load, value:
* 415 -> 2.12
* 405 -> 2.31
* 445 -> 1.22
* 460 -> 1.92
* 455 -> 1.84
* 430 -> 1.15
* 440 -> 1.03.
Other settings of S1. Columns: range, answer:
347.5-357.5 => 2.51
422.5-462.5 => 1.01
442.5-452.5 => 1.22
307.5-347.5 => 1.43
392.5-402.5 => 2.33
